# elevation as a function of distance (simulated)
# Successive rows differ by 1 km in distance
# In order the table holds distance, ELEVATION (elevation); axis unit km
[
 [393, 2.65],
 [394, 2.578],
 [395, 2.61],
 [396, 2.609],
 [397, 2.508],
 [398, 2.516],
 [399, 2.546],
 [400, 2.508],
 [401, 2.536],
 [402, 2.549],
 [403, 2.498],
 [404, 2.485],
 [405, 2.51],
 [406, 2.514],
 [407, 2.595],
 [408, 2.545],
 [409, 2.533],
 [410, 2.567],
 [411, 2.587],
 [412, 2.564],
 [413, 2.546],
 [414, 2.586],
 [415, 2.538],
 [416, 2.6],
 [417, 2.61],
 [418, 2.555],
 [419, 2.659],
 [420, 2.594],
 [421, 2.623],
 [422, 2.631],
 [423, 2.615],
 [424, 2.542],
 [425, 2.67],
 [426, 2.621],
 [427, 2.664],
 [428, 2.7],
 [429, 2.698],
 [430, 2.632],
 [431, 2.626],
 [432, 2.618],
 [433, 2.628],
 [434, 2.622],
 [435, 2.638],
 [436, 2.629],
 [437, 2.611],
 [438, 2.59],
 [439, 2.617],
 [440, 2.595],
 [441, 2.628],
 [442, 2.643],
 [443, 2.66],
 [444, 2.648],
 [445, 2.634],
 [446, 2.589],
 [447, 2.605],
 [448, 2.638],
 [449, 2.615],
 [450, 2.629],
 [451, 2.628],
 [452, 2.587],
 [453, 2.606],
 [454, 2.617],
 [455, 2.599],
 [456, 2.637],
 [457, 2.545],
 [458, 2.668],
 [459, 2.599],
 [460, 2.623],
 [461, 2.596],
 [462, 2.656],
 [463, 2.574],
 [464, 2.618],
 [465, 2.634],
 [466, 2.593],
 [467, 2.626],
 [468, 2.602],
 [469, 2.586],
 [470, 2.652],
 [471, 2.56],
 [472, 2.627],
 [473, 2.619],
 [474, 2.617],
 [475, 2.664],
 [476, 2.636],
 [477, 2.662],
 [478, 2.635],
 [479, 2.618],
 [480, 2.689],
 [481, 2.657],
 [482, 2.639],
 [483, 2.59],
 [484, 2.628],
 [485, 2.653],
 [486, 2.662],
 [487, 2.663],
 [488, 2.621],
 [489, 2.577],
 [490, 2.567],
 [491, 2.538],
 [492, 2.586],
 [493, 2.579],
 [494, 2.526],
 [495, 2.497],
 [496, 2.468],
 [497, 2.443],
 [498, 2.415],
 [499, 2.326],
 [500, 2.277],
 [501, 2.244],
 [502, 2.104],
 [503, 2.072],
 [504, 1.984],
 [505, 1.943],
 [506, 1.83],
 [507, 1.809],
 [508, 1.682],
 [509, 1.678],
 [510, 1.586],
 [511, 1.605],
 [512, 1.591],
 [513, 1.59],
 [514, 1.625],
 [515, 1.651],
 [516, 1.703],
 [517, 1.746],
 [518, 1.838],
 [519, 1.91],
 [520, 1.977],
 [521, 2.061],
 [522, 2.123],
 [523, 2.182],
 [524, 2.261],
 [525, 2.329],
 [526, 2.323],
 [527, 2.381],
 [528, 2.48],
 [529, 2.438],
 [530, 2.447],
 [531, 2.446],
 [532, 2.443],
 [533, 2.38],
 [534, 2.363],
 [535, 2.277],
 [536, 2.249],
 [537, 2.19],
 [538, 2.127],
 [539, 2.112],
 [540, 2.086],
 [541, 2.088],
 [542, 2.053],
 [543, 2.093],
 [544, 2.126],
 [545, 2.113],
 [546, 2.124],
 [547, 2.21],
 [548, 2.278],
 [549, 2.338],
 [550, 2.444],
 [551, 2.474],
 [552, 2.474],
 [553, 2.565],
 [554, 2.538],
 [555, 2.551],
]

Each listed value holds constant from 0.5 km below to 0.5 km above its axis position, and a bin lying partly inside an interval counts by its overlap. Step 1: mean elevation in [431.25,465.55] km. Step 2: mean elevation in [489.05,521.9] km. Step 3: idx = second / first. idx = 0.78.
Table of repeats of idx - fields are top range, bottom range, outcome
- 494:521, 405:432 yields 0.75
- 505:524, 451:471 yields 0.69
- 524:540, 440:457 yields 0.89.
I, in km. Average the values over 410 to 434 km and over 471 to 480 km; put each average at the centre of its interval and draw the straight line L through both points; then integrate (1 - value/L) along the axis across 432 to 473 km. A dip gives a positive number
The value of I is 0.1 km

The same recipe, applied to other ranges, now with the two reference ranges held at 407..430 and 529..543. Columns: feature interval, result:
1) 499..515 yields 3.3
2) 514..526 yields 1.7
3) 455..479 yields -1.6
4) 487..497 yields -0.7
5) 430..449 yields -0.6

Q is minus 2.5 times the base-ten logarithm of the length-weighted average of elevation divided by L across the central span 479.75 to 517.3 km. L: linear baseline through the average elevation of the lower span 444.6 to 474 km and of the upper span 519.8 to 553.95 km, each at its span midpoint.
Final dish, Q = 0.11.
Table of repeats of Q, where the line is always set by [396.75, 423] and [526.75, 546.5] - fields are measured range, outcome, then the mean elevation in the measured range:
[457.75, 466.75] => -0.08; 2.62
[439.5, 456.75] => -0.07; 2.62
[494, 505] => 0.03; 2.28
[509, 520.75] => 0.32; 1.72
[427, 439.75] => -0.06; 2.63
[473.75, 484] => -0.11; 2.64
